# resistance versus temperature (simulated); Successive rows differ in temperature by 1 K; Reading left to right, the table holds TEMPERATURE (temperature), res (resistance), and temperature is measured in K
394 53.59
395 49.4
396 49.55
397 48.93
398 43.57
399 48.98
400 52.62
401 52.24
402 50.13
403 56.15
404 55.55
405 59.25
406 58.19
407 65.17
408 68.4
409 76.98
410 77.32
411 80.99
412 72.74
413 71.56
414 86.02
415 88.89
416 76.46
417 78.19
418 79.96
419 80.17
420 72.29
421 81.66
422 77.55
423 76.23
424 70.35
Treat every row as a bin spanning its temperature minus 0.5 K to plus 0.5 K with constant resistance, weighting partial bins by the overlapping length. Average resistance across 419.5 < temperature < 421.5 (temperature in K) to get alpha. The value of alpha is 77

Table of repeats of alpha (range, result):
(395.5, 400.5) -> 48.7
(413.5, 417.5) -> 82.4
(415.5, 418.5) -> 78.2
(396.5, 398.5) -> 46.2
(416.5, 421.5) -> 78.5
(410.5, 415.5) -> 80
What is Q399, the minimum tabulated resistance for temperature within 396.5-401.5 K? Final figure 43.57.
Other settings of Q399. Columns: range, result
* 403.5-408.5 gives 55.55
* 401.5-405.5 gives 50.13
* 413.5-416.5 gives 76.46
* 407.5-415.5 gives 68.4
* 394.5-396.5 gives 49.4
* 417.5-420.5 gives 72.29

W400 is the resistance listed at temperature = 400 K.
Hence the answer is 52.62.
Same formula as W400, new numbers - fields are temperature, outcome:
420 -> 72.29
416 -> 76.46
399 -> 48.98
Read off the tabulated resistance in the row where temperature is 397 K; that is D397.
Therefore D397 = 48.93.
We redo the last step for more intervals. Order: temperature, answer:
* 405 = 59.25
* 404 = 55.55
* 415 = 88.89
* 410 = 77.32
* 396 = 49.55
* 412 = 72.74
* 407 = 65.17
